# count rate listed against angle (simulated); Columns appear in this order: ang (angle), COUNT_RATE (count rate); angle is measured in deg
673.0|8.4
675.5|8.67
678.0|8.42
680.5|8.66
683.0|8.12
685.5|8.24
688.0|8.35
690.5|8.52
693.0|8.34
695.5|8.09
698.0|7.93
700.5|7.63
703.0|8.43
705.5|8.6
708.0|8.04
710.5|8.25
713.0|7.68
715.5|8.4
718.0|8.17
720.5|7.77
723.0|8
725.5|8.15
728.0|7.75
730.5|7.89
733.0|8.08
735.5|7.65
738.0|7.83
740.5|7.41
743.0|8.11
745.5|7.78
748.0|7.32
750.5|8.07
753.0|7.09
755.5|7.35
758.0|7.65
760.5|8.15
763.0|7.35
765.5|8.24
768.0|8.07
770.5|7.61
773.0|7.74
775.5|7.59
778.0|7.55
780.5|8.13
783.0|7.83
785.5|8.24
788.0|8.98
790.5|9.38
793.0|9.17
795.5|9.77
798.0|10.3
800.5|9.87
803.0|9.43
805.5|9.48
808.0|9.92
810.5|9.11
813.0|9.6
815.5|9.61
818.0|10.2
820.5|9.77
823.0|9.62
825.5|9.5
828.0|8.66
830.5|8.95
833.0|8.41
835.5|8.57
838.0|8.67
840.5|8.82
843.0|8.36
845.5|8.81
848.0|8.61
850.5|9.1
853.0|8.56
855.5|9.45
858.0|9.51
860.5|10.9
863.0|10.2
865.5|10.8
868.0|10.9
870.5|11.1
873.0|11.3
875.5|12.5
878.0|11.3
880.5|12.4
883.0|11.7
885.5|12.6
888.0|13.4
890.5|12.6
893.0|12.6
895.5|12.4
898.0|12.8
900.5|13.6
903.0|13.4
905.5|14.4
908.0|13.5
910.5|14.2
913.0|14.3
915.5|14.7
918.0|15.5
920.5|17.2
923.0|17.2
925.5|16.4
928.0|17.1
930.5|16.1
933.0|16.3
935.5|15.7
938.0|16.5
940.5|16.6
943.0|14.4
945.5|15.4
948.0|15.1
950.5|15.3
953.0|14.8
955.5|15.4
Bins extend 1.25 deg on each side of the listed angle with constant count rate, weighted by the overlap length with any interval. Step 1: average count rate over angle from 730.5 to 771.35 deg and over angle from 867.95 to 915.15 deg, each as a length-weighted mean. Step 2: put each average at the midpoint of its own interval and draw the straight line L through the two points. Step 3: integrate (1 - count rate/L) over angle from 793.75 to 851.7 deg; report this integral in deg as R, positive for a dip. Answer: 5.5 deg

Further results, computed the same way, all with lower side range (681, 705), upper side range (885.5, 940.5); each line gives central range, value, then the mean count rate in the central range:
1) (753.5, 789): 9.0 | 7.87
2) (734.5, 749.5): 3.1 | 7.69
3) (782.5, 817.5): 6.2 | 9.39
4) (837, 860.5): 7.1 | 8.99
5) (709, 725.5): 1.6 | 8.05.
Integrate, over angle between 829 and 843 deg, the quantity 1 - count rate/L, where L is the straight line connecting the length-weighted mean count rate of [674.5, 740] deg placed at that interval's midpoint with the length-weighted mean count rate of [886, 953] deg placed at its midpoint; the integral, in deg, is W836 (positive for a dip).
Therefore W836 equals 4.07 deg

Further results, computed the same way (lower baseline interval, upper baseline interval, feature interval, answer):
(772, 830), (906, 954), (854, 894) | 4.3 deg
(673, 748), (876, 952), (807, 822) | 2.2 deg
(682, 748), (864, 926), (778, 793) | 2.4 deg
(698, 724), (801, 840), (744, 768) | 2.5 deg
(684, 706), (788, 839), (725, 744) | 1.7 deg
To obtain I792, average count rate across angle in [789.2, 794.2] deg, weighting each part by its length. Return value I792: 9.27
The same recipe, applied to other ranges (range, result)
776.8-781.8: 7.84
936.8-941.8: 16.5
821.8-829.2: 9.26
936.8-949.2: 15.6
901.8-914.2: 14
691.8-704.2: 8.08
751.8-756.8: 7.23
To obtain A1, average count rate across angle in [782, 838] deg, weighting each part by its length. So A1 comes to 9.28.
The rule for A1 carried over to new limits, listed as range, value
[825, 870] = 9.29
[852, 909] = 11.8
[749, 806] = 8.37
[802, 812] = 9.49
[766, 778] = 7.76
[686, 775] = 7.93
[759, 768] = 7.93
